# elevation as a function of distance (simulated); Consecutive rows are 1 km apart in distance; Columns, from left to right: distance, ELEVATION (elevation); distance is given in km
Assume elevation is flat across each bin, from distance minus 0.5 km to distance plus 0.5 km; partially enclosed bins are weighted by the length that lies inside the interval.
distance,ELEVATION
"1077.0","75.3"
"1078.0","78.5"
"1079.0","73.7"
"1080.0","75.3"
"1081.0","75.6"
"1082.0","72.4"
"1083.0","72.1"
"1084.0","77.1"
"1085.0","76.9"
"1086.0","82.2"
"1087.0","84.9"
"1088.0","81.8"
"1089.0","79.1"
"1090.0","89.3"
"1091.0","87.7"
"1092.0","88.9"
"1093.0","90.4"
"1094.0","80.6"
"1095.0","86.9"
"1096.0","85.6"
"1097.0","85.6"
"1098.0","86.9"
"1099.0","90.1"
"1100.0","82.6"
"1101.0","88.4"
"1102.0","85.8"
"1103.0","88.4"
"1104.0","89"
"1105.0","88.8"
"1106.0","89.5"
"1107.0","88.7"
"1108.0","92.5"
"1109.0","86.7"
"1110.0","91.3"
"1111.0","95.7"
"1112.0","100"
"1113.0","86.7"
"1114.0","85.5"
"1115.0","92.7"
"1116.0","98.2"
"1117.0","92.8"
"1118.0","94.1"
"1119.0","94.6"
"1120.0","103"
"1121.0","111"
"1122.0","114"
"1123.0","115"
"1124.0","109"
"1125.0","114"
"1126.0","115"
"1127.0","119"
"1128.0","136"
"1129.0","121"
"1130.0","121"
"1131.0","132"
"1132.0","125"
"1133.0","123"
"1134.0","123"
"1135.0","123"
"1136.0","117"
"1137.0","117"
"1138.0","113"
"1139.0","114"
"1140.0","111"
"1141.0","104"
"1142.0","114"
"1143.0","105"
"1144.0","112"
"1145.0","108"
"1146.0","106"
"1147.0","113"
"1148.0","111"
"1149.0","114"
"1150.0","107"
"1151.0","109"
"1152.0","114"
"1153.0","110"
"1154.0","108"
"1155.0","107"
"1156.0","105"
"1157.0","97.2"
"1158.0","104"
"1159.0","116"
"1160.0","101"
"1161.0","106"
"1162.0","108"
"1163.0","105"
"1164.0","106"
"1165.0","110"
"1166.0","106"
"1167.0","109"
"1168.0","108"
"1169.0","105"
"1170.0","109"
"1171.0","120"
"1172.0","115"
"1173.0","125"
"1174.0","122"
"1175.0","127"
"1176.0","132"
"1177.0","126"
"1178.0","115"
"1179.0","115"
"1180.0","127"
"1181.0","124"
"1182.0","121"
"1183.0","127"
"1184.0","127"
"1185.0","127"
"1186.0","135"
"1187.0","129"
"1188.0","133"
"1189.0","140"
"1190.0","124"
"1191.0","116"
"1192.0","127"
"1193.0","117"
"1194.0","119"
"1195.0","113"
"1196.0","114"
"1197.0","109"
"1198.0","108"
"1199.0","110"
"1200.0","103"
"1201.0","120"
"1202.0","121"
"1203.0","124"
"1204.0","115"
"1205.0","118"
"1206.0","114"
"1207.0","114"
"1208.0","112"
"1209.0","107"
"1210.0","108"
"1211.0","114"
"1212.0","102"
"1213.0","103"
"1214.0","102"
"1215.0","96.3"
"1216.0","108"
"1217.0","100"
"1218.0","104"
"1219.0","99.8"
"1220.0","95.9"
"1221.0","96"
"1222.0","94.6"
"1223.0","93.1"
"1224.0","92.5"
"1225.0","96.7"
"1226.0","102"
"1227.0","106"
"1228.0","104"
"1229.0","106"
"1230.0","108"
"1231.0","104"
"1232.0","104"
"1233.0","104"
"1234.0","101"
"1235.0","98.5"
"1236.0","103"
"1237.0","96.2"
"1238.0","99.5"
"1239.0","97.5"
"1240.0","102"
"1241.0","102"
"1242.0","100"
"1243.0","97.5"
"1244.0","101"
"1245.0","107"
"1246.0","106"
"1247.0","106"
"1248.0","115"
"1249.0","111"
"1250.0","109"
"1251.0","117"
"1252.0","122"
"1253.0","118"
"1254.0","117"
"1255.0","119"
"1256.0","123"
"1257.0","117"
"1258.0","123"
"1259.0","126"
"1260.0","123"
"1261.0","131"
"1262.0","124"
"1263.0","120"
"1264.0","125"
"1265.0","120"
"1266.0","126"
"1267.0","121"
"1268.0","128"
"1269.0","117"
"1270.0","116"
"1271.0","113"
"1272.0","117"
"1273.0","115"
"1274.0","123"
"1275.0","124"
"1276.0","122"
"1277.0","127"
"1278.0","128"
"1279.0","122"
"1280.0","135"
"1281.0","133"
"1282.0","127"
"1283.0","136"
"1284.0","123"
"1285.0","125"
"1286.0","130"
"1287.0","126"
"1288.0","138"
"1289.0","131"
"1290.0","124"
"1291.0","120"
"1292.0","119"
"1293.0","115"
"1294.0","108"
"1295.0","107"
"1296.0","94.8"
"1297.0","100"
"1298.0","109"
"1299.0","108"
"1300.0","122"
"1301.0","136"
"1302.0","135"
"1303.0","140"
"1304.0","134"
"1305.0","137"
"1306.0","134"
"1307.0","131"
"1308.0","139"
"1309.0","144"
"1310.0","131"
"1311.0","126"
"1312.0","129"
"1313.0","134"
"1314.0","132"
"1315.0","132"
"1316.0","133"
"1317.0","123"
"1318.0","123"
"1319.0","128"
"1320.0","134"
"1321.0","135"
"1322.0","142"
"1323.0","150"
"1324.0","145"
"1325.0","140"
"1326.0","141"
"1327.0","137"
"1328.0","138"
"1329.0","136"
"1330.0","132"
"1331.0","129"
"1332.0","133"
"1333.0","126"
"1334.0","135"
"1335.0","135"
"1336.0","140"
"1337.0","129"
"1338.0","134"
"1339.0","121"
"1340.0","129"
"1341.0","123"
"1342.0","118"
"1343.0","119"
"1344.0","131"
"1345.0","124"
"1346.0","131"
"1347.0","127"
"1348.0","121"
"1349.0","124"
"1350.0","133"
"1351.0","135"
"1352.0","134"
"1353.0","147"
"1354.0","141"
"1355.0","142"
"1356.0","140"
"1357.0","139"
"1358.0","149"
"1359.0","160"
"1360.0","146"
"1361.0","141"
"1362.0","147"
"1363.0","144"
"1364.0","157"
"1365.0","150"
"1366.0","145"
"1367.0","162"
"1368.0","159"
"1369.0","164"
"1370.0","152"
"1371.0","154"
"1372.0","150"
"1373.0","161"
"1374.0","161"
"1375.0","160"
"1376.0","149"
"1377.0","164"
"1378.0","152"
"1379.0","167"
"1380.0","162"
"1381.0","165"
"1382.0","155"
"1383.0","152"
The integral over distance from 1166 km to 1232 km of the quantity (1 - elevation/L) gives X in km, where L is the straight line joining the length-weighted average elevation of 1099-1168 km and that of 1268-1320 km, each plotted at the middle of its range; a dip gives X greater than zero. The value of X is 0.2 km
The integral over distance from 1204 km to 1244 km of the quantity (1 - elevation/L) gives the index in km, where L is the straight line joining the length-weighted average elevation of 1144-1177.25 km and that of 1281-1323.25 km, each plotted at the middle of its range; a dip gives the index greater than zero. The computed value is 5.2 km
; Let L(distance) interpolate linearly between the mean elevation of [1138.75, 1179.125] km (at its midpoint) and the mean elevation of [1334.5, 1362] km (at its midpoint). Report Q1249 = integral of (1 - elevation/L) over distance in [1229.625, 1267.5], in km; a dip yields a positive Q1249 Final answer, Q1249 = 3.2 km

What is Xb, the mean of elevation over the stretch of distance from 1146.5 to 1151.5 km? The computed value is 111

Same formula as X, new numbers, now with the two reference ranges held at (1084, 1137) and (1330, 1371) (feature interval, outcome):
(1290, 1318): 1.2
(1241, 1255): 1.3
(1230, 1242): 1.8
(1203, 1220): 1.1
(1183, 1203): -1.6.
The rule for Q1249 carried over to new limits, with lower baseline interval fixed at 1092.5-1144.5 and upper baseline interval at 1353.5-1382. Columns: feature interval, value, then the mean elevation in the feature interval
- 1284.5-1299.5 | 2.2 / 117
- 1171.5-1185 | -1.0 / 123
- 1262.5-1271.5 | 0.8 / 121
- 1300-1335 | 2.1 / 134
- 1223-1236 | 2.4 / 102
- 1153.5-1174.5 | 0.5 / 109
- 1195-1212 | 1.0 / 113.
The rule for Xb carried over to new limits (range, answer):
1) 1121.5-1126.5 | 113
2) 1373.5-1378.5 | 157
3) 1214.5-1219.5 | 102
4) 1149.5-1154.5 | 110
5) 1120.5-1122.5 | 112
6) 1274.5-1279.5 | 125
